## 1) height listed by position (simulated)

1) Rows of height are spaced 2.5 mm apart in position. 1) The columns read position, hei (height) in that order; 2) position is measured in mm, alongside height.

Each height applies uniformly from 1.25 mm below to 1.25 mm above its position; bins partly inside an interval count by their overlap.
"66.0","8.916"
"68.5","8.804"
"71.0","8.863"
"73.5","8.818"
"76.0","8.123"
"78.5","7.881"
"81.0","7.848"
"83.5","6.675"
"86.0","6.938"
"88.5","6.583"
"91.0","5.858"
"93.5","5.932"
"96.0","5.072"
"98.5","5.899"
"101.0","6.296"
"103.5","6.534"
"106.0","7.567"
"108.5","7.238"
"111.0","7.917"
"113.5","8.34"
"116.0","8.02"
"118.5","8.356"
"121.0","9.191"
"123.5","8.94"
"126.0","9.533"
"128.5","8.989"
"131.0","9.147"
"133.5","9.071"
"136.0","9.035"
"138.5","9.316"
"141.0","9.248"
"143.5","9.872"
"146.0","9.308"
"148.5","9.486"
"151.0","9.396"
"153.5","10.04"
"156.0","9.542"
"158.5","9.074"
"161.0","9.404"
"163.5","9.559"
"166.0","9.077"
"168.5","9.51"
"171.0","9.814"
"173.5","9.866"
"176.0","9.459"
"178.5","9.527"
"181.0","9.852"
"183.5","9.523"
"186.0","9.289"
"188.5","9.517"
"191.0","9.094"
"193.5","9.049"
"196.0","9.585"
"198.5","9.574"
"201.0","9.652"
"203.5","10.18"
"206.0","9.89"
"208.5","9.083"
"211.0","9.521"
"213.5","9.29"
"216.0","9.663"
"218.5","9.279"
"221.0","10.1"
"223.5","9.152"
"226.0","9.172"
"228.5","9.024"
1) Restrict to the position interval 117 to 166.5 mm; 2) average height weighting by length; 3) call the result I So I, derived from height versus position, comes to 9.28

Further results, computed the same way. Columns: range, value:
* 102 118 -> 7.62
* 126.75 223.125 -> 9.47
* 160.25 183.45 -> 9.56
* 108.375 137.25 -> 8.7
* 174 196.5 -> 9.44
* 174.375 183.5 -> 9.61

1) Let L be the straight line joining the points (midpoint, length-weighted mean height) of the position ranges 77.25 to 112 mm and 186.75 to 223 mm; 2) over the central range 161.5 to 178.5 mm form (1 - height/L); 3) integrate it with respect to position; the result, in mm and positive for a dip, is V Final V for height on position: -1.8 mm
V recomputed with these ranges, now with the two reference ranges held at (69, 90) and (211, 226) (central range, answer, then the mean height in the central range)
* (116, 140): -1.9 mm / 9.01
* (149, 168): -1.6 mm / 9.45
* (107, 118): 0.3 mm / 7.9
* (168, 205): -2.0 mm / 9.57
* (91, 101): 2.8 mm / 5.75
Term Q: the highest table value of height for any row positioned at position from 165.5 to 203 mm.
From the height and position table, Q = 9.866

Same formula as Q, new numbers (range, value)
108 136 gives 9.533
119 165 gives 10.04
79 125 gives 9.191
